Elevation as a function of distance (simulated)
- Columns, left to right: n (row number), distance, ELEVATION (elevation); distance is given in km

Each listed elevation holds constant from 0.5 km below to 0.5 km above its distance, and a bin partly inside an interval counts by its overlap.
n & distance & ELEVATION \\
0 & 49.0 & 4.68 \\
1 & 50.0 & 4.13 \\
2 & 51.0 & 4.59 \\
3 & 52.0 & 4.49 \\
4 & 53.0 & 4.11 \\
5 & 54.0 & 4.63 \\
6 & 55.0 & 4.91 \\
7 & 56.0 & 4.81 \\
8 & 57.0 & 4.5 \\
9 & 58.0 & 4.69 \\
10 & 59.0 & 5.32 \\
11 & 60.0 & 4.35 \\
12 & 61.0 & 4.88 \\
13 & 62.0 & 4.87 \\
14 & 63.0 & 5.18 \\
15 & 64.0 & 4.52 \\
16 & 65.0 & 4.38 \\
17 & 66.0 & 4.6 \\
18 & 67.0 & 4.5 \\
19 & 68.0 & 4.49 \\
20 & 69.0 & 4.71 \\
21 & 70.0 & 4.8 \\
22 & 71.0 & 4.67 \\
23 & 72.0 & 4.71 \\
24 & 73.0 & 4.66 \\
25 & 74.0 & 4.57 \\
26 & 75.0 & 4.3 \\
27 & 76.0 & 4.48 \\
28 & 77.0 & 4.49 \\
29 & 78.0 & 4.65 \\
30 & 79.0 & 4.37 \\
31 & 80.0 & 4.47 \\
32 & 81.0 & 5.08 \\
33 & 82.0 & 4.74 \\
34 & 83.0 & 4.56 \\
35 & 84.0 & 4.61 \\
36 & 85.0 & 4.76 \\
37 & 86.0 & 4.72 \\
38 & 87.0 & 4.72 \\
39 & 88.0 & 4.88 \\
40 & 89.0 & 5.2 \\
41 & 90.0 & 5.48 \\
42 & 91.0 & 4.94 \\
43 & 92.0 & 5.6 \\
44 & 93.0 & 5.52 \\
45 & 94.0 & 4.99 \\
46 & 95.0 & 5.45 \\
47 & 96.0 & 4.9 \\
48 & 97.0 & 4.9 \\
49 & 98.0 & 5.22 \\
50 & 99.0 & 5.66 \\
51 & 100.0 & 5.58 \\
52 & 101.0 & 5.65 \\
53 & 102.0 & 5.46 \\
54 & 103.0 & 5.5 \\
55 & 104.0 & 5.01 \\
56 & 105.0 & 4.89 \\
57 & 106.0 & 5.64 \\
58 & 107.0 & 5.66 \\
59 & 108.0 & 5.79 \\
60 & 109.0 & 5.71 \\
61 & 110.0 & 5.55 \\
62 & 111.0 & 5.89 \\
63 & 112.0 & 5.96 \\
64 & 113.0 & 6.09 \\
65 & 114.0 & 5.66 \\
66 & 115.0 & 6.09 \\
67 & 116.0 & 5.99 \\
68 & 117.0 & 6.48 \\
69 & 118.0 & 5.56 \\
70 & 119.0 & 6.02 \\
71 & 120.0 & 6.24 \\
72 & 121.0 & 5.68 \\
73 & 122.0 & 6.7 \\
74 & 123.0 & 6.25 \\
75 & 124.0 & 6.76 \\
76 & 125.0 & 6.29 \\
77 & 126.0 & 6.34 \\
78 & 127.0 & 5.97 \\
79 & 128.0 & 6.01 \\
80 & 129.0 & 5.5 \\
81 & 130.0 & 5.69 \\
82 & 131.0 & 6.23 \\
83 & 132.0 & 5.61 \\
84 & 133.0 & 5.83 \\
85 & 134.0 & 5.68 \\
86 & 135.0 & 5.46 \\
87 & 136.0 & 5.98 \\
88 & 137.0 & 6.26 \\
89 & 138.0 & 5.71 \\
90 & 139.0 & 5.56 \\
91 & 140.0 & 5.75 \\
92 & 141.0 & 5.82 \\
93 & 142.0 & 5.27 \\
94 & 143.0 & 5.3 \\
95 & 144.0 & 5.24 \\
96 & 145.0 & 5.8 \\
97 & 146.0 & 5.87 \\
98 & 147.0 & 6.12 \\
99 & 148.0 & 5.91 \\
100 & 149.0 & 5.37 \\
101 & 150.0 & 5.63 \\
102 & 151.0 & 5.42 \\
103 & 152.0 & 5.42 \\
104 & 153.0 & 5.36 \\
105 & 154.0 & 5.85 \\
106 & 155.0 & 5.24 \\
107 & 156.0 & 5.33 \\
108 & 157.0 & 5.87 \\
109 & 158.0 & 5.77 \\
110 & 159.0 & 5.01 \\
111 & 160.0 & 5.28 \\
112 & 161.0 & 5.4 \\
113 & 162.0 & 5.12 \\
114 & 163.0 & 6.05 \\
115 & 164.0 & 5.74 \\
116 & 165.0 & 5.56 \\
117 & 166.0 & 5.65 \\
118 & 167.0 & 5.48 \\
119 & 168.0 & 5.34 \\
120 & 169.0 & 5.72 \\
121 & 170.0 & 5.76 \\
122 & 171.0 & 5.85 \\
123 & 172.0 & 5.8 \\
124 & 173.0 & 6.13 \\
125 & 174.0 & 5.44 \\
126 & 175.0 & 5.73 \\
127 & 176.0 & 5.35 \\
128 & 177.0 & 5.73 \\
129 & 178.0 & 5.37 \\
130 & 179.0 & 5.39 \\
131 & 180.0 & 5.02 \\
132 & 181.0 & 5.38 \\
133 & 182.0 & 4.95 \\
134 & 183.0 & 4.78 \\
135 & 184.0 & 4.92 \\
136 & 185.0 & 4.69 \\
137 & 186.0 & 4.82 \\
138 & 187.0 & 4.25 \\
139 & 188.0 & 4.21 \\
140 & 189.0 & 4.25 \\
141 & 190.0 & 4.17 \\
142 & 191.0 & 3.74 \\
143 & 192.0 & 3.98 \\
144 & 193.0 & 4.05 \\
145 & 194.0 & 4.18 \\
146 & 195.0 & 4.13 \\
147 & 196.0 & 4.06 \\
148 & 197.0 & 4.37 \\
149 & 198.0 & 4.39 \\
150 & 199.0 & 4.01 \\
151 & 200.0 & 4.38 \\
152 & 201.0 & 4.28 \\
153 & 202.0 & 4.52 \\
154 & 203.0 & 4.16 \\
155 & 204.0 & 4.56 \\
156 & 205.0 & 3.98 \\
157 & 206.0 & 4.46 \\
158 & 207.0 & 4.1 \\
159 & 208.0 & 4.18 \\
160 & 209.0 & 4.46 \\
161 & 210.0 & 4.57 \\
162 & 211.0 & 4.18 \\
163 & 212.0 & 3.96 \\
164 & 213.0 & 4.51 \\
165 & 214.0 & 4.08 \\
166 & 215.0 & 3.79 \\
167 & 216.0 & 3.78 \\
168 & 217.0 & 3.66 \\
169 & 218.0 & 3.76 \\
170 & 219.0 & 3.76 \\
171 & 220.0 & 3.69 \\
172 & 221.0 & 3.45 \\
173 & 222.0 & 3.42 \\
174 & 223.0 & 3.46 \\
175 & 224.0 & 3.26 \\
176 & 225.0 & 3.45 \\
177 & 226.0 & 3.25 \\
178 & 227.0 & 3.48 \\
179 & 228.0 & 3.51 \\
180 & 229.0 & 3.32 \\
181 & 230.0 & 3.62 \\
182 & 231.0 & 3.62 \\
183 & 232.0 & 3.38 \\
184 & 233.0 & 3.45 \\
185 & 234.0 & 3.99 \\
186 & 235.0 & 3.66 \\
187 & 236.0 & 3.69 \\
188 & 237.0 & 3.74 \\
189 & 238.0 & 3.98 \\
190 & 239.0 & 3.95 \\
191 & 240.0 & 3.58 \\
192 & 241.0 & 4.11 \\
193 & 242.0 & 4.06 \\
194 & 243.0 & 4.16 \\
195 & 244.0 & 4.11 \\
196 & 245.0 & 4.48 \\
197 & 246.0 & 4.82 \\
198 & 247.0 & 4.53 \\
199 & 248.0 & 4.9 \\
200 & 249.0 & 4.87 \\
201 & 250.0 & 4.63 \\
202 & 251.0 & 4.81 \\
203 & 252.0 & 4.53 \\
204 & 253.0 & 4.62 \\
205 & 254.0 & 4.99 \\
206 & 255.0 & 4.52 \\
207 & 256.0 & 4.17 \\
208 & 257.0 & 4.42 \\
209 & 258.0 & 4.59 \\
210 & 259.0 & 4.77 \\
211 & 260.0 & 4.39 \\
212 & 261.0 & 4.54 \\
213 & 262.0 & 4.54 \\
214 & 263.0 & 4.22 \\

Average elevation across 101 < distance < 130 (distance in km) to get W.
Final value 5.87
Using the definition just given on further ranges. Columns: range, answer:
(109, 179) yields 5.75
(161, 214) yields 4.8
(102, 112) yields 5.54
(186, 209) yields 4.22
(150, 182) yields 5.53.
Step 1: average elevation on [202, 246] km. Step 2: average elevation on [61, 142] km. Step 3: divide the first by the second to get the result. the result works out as 0.72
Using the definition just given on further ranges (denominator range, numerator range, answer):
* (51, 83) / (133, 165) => 1.21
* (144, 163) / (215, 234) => 0.64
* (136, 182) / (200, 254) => 0.72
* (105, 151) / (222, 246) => 0.64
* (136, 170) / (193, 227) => 0.72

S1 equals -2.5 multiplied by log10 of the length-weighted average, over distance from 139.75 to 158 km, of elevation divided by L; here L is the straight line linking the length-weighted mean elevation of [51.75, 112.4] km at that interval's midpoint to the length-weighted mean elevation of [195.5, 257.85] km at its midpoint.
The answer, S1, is -0.23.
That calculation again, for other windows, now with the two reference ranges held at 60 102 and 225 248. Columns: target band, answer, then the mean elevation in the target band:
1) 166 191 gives -0.22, 5.17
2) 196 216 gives -0.05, 4.24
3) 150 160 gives -0.24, 5.47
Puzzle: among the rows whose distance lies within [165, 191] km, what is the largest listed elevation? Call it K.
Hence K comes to 6.13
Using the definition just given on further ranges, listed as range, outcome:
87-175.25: 6.76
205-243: 4.57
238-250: 4.9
